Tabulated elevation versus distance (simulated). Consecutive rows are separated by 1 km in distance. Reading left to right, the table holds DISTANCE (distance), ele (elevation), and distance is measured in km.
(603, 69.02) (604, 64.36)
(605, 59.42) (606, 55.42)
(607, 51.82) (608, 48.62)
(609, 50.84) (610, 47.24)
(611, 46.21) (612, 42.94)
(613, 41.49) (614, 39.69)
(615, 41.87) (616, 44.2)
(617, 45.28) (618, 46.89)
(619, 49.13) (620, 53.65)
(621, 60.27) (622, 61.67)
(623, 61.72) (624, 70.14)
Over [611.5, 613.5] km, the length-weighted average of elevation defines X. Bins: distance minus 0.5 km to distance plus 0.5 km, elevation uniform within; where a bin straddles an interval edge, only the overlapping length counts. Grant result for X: 42.2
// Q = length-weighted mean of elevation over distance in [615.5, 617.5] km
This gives 44.7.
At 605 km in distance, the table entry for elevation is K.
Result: 59.42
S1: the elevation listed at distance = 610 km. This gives 47.24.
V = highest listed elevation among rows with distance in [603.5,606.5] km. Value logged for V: 64.36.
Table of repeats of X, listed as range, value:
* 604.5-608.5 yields 53.8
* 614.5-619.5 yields 45.5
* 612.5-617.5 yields 42.5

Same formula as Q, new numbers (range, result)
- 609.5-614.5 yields 43.5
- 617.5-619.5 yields 48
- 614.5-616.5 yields 43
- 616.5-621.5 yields 51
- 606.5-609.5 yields 50.4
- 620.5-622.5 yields 61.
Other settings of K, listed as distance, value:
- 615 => 41.87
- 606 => 55.42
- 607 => 51.82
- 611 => 46.21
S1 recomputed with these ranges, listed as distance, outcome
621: 60.27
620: 53.65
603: 69.02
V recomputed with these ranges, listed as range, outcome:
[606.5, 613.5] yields 51.82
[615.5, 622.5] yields 61.67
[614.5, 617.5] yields 45.28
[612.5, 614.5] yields 41.49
